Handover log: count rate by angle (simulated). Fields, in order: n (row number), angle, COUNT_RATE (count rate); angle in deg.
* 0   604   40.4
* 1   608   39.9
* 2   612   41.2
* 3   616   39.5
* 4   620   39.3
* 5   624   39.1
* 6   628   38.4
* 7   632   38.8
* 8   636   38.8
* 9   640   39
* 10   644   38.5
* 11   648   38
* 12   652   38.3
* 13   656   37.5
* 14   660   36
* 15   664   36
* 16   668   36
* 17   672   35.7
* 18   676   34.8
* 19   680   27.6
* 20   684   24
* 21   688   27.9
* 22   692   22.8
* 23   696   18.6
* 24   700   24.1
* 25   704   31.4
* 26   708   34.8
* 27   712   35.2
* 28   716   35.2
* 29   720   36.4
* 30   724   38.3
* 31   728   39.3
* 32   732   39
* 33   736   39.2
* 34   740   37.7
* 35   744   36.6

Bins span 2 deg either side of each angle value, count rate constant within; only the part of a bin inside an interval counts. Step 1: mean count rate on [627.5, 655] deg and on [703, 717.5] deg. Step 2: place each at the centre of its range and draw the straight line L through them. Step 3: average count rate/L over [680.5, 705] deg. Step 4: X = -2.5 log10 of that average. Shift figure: 0.39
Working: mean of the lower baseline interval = 38.5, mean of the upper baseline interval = 34.3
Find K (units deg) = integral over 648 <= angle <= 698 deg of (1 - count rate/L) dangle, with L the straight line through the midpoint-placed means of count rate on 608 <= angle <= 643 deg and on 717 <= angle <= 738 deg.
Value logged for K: 9.4 deg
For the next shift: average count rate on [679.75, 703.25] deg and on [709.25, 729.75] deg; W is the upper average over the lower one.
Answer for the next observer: 1.5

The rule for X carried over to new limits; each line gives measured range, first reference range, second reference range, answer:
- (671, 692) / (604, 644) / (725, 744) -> 0.318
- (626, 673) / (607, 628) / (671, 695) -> -0.113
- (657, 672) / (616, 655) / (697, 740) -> 0.040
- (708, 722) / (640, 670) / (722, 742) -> 0.085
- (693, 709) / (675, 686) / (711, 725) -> 0.232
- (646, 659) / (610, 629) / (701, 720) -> -0.009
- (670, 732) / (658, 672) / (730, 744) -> 0.187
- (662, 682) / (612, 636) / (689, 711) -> -0.087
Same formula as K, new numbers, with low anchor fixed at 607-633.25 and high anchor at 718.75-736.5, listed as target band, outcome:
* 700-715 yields 2.3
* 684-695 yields 4.1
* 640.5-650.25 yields 0.2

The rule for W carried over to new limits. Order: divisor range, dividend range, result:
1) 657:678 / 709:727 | 1.02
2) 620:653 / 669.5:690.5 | 0.78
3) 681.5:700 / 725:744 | 1.64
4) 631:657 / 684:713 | 0.71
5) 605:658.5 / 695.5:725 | 0.83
